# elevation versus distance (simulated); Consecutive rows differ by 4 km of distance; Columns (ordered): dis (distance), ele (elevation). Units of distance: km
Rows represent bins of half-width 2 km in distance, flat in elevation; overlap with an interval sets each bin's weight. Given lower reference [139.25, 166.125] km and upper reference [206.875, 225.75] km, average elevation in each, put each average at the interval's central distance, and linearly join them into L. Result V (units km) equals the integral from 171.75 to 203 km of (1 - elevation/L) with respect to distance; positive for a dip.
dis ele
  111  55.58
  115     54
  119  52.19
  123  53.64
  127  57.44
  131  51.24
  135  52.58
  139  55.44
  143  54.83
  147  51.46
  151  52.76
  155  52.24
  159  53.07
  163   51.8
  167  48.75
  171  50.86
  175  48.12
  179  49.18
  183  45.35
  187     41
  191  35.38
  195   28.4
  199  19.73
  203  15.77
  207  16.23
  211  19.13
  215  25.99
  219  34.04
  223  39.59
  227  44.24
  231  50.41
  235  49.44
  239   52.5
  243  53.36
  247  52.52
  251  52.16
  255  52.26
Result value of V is 2.4 km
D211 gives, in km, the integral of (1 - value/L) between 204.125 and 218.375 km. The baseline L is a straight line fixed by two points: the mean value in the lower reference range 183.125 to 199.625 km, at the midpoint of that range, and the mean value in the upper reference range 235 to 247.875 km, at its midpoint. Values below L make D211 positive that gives 6.9 km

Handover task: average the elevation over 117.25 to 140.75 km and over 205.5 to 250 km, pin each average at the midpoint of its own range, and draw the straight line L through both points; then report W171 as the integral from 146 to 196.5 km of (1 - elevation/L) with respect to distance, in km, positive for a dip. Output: 1.4 km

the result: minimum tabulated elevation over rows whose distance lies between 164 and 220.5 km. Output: 15.77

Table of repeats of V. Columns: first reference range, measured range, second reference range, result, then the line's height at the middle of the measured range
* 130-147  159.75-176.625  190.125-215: -4.9 km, 38.9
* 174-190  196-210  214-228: 7.7 km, 40.3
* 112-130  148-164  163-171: -0.4 km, 51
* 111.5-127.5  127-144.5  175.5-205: -1.5 km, 49.6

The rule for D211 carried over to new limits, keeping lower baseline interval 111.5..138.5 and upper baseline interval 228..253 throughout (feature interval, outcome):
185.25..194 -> 2.58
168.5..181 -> 0.80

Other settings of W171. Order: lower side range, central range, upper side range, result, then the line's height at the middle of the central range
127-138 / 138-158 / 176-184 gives -0.7 km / 51.4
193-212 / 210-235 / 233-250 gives -0.2 km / 36.3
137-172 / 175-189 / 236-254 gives 1.8 km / 52.4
